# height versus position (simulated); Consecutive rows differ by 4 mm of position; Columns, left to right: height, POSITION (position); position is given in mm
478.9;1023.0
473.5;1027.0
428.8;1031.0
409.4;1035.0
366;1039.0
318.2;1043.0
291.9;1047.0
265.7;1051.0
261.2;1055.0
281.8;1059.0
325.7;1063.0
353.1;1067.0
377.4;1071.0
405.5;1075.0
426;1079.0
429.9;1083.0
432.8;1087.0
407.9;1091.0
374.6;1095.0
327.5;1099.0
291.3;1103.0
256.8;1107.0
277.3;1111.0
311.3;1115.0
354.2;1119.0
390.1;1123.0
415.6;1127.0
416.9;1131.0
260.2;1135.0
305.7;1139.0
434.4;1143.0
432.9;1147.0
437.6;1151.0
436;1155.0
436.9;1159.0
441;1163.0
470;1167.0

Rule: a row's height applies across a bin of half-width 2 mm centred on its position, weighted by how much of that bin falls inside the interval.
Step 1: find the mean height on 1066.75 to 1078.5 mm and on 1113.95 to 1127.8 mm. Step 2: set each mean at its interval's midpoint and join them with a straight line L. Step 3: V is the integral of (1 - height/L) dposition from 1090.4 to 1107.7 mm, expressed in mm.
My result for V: 2.1 mm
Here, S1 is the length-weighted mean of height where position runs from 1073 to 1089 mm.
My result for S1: 424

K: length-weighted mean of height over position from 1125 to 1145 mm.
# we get 367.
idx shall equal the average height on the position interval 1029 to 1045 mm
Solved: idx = 381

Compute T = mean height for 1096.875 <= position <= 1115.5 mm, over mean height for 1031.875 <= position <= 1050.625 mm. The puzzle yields 0.8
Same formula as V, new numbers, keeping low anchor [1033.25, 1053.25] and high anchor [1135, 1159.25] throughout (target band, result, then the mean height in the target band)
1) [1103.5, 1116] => 3.12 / 281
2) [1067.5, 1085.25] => -2.73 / 405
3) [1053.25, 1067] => 1.66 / 299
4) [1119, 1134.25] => -0.12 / 388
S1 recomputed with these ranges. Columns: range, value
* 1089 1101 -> 370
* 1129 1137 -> 339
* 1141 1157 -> 435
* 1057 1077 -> 349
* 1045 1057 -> 273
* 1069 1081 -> 403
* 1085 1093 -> 420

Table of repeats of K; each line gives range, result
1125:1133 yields 416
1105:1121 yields 300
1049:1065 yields 284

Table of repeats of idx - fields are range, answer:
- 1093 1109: 313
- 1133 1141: 283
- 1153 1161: 436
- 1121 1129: 403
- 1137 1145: 370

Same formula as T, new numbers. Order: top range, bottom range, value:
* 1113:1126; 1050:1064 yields 1.27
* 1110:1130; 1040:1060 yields 1.24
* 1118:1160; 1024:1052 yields 1.05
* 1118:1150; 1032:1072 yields 1.16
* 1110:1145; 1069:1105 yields 0.92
